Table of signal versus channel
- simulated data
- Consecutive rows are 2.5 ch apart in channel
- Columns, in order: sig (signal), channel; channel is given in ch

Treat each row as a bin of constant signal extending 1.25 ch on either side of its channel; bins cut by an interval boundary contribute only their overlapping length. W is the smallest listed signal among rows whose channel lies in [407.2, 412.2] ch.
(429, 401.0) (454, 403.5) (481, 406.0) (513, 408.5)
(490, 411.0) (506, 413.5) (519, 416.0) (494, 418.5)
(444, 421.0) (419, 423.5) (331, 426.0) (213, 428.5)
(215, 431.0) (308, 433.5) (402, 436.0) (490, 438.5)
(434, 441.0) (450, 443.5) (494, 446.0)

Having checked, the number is 490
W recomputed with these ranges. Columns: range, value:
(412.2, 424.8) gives 419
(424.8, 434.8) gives 213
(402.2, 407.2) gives 454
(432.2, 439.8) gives 308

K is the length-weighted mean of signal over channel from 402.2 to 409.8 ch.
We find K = 482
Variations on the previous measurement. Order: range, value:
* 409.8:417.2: 505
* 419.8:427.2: 398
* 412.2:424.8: 476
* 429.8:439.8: 355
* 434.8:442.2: 442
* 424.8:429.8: 271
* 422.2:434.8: 298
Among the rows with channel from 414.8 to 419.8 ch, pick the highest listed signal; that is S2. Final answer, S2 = 519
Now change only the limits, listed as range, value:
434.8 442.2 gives 490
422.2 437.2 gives 419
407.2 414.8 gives 513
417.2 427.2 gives 494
